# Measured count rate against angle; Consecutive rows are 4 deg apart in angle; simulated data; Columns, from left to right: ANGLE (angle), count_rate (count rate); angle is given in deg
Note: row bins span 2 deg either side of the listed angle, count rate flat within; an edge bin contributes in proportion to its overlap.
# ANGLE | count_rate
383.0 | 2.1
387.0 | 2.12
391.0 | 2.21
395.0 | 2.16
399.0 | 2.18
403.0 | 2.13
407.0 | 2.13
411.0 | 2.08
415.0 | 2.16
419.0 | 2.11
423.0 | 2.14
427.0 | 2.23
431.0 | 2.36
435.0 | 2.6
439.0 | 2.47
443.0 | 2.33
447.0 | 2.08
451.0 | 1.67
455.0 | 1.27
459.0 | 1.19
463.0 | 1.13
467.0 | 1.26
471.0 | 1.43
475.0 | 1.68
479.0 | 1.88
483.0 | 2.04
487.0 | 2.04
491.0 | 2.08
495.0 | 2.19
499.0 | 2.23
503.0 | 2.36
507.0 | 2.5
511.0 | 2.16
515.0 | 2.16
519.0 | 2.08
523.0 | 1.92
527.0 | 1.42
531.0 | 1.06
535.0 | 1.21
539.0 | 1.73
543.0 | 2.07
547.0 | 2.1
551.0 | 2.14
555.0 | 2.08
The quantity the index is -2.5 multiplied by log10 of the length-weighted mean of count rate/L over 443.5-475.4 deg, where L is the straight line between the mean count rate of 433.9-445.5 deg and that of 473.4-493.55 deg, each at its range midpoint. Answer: 0.43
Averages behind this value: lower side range 2.44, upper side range 1.96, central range 1.49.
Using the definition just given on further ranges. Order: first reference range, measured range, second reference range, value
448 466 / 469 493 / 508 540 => -0.23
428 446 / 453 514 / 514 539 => 0.07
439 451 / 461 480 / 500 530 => 0.41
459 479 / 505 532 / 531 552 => -0.18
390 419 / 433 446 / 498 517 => -0.11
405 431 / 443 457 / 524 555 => 0.16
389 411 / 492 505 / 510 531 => -0.18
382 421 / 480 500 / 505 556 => -0.07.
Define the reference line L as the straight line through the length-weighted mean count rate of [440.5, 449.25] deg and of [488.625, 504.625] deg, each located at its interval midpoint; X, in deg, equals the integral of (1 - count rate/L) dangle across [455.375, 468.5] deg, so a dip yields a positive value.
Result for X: 5.98 deg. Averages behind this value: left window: 2.2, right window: 2.21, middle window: 1.2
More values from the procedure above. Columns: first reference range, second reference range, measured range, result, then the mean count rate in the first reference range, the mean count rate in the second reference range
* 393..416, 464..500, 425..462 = 0.0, 2.14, 1.84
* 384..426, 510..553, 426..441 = -2.6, 2.14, 1.81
